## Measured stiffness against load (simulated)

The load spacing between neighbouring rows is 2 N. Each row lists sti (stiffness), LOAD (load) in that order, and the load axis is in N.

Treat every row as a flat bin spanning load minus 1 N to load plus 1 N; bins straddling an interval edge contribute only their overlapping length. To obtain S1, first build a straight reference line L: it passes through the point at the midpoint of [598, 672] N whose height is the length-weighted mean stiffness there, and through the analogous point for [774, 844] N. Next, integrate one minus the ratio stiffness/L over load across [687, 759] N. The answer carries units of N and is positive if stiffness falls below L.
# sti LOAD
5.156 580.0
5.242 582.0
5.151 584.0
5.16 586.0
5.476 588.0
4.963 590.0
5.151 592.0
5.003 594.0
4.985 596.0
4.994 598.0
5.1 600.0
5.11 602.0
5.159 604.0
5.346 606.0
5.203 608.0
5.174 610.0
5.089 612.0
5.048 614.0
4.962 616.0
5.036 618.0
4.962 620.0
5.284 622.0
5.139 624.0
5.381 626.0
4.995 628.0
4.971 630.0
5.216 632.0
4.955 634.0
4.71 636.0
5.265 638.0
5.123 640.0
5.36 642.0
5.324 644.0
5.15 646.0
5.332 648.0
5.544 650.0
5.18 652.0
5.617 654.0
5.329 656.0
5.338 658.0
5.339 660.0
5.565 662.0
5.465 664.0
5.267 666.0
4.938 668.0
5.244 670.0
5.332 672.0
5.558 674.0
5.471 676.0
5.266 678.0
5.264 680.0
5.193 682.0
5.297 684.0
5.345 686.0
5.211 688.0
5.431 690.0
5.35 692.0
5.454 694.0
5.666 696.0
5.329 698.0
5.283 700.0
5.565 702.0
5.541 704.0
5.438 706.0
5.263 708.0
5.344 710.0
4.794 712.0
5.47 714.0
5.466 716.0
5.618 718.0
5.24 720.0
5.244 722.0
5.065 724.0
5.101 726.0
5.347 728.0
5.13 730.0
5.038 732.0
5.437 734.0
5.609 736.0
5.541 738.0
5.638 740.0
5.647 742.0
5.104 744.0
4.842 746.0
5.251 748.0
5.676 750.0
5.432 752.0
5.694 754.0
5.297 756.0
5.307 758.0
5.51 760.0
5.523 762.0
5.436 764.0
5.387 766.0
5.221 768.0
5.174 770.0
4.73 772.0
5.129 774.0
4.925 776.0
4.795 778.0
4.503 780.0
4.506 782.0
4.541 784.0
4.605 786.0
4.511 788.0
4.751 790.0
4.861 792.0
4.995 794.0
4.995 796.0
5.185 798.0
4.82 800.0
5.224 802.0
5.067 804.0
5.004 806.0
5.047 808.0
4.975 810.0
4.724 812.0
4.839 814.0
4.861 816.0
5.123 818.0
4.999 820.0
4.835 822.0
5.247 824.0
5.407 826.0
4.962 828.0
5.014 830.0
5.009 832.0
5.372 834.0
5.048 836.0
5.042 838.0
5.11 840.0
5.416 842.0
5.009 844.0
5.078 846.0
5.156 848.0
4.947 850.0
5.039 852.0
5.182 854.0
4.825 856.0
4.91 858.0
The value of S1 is -4.0 N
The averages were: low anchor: 5.2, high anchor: 4.95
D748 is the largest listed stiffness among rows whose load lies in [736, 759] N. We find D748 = 5.694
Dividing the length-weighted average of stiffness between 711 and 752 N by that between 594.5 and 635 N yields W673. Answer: 1.0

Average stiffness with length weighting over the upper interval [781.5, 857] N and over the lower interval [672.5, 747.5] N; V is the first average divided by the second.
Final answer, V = 0.93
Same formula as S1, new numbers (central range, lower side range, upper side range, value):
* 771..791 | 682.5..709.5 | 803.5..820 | 1.5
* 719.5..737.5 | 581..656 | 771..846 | -0.8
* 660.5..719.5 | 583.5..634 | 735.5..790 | -2.5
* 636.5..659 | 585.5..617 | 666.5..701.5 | -0.3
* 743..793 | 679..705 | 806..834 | 0.9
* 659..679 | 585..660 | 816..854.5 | -0.7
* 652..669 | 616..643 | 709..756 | -0.6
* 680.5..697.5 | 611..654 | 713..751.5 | -0.3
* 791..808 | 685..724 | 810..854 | 0.4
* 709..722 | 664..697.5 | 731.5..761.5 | 0.1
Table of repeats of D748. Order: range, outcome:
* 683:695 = 5.454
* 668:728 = 5.666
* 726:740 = 5.638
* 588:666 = 5.617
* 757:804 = 5.523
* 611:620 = 5.089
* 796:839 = 5.407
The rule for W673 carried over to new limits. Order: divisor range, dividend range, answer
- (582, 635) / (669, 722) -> 1.05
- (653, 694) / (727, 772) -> 1.00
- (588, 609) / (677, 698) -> 1.04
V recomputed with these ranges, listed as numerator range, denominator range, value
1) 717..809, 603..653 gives 1.00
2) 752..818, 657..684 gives 0.94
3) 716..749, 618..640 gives 1.04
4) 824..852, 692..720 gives 0.95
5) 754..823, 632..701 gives 0.94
